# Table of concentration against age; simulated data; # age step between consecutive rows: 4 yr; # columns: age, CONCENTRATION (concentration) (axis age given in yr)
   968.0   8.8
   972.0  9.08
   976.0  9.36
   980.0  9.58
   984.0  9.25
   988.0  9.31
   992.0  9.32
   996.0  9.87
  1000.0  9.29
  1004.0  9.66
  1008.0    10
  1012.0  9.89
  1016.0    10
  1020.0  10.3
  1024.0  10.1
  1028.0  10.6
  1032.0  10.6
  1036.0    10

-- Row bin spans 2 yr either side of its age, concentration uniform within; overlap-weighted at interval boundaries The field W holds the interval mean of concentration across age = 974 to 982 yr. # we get 9.47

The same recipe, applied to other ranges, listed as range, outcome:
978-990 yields 9.38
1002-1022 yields 9.97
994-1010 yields 9.71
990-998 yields 9.59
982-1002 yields 9.41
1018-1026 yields 10.2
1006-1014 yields 9.95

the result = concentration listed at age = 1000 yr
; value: 9.29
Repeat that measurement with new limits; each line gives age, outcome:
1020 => 10.3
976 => 9.36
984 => 9.25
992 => 9.32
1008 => 10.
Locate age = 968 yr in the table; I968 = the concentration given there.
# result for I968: 8.8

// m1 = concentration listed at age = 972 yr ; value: 9.08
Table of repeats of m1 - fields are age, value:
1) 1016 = 10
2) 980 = 9.58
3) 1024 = 10.1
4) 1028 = 10.6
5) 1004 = 9.66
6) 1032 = 10.6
